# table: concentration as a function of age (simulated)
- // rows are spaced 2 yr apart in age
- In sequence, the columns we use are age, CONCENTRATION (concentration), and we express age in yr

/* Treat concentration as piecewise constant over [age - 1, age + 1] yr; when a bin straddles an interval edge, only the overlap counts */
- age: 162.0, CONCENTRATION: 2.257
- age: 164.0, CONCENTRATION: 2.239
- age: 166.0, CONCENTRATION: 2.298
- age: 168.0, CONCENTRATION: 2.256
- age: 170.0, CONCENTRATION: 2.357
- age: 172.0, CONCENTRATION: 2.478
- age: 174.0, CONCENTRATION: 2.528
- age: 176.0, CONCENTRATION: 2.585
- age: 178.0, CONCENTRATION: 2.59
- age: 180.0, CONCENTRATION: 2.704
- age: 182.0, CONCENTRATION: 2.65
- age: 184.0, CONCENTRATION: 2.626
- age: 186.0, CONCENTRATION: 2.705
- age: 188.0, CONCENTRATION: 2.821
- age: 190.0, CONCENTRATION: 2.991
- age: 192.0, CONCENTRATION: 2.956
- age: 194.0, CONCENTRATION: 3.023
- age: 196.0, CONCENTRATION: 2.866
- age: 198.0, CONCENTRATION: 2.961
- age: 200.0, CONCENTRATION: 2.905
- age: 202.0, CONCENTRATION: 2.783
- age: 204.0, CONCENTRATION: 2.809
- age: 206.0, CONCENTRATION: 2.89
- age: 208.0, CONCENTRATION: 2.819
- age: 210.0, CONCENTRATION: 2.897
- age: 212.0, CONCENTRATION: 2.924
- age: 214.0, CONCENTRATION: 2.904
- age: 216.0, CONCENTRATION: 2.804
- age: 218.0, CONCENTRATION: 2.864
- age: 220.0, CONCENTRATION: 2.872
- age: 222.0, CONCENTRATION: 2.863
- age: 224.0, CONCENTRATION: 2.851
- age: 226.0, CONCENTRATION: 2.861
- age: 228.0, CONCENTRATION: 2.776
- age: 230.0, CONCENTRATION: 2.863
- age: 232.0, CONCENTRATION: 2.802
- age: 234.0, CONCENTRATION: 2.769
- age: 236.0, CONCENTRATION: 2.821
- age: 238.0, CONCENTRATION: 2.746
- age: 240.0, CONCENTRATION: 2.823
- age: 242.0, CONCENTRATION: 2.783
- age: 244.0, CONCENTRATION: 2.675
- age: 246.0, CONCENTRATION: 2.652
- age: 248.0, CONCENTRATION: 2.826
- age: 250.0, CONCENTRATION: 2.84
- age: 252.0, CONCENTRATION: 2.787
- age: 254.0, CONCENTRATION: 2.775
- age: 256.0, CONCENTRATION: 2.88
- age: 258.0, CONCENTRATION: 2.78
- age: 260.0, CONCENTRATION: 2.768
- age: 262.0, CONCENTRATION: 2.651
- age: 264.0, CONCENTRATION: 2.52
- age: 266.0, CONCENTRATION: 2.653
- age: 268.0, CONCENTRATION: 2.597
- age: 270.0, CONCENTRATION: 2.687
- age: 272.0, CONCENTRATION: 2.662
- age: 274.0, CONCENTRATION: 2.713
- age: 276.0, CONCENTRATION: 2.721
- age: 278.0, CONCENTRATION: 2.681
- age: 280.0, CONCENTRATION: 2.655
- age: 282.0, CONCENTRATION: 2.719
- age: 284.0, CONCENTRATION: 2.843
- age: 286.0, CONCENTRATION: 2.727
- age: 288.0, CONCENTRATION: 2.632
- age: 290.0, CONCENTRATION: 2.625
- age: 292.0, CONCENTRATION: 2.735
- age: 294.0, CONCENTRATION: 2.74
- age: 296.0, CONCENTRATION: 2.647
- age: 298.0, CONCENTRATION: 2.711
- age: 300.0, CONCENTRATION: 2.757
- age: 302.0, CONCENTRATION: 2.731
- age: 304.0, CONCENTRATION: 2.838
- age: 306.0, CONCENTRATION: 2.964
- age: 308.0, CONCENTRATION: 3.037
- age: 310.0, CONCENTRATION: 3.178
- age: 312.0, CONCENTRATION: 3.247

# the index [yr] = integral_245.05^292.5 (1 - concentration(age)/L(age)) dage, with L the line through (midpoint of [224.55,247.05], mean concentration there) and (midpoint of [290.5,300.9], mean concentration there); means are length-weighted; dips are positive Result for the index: 0.5 yr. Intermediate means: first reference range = 2.78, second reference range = 2.71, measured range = 2.71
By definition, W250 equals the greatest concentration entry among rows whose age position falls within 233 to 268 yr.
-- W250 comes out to 2.88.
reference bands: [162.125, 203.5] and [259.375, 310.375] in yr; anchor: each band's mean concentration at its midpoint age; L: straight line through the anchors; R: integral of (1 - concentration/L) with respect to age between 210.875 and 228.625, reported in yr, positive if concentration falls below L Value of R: -1.1 yr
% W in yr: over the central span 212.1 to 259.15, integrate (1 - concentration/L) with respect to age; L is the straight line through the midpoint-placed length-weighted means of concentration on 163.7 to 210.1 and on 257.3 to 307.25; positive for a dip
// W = -1.83 yr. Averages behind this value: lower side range 2.7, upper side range 2.71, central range 2.81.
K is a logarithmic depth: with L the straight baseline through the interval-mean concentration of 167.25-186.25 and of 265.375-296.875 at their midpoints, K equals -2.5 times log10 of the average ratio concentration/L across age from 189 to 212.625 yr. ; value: -0.13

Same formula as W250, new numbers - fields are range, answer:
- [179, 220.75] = 3.023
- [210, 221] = 2.924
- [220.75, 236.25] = 2.863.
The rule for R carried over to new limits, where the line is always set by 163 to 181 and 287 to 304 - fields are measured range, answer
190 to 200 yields -1.8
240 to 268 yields -1.3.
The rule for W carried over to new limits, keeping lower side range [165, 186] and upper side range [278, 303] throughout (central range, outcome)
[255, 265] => -0.2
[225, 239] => -1.0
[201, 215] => -1.6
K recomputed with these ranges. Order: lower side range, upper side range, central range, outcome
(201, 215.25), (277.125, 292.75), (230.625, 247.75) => 0.01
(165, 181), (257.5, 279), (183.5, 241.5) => -0.12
